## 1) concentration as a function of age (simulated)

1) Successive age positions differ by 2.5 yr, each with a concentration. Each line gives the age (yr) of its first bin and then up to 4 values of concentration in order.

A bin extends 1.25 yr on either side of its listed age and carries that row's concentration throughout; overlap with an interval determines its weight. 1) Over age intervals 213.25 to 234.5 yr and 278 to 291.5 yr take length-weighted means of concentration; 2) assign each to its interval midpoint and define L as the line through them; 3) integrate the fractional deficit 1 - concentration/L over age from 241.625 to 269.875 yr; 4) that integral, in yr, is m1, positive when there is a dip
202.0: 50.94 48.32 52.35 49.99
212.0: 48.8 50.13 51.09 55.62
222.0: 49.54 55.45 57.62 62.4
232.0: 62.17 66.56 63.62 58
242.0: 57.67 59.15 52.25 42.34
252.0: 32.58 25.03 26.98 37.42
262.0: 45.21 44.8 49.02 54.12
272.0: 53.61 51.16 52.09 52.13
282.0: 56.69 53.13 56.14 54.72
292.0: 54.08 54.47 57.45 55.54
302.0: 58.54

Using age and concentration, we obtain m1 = 6.2 yr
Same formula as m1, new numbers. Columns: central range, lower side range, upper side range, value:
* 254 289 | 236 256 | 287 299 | 3.2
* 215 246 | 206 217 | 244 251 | -4.9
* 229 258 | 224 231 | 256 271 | 1.2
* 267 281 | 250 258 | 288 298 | -3.3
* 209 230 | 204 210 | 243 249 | -0.6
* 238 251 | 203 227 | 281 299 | -0.2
